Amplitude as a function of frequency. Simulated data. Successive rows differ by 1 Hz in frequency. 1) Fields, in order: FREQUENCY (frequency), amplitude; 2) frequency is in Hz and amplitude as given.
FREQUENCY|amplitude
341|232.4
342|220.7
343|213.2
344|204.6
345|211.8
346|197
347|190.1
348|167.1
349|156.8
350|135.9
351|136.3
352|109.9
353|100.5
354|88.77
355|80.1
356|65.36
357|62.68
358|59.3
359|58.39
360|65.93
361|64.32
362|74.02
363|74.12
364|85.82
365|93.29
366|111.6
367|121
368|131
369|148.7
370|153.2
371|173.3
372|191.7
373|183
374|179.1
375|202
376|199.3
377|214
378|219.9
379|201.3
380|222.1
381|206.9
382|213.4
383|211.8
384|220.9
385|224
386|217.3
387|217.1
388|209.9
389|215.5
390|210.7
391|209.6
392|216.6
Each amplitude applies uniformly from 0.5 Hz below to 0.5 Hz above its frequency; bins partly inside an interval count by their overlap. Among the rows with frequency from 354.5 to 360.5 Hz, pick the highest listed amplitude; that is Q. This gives 80.1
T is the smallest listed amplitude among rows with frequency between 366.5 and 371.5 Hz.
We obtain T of 121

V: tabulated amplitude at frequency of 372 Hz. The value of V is 191.7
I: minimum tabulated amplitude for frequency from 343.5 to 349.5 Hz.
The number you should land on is 156.8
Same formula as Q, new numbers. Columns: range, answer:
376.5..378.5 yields 219.9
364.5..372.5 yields 191.7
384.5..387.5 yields 224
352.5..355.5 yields 100.5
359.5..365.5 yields 93.29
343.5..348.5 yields 211.8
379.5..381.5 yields 222.1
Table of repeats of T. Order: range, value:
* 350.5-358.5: 59.3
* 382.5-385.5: 211.8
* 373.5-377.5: 179.1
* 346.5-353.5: 100.5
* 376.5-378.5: 214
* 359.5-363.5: 64.32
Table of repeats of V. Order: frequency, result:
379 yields 201.3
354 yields 88.77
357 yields 62.68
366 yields 111.6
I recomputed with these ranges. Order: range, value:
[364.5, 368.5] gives 93.29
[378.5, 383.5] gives 201.3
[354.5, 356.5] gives 65.36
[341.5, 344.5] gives 204.6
